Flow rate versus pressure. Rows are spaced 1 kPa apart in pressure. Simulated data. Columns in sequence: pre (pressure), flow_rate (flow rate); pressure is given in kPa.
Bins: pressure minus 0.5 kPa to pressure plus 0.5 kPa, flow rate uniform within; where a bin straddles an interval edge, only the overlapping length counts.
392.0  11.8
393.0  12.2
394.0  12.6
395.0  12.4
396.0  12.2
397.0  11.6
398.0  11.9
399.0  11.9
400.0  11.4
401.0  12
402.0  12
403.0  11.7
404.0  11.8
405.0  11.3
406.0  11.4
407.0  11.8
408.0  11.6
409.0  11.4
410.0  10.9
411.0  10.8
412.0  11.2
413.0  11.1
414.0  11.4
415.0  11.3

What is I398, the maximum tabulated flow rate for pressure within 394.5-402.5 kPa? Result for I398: 12.4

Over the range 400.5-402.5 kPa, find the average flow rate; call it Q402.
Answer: 12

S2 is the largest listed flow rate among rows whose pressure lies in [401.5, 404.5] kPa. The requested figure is 12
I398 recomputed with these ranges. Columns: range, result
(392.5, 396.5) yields 12.6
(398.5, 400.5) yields 11.9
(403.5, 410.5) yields 11.8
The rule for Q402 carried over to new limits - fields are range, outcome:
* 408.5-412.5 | 11.1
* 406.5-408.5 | 11.7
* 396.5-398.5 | 11.8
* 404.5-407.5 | 11.5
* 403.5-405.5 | 11.6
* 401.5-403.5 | 11.8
